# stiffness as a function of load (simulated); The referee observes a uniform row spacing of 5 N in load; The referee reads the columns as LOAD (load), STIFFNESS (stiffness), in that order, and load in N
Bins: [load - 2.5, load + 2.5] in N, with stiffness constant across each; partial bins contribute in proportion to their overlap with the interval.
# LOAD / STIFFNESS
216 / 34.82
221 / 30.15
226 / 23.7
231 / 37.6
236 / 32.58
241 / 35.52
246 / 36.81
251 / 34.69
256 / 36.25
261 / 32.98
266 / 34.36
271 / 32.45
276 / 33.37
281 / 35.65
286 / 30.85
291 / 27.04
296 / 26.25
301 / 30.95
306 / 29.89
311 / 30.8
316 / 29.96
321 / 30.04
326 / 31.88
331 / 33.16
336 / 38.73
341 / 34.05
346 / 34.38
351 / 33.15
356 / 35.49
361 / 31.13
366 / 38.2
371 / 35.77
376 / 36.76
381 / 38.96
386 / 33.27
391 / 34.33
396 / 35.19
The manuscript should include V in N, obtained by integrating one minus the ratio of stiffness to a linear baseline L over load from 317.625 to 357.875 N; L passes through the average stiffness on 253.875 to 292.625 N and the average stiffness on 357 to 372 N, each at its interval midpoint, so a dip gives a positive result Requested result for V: 0.8 N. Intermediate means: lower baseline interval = 33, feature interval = 33.7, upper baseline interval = 35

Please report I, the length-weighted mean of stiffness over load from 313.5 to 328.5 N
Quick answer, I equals 30.6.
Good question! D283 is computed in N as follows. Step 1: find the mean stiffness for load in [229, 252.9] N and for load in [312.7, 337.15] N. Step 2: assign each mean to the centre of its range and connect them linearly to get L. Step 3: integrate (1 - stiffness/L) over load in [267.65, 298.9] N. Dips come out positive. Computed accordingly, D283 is 2.65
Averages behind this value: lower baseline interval 35.4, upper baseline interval 32.4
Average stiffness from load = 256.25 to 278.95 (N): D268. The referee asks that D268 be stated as 33.6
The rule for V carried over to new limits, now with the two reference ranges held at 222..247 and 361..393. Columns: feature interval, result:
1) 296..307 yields 1.51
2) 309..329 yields 2.25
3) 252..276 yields -0.38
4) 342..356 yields 0.46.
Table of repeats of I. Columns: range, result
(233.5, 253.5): 34.9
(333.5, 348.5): 35.7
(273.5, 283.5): 34.5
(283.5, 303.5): 28.8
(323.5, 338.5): 34.6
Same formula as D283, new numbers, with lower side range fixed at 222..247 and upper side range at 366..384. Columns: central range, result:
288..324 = 5.9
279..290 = 0.7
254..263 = -0.3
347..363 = 1.4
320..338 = 1.1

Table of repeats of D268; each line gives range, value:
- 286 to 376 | 32.5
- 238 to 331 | 32.2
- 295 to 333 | 30.5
